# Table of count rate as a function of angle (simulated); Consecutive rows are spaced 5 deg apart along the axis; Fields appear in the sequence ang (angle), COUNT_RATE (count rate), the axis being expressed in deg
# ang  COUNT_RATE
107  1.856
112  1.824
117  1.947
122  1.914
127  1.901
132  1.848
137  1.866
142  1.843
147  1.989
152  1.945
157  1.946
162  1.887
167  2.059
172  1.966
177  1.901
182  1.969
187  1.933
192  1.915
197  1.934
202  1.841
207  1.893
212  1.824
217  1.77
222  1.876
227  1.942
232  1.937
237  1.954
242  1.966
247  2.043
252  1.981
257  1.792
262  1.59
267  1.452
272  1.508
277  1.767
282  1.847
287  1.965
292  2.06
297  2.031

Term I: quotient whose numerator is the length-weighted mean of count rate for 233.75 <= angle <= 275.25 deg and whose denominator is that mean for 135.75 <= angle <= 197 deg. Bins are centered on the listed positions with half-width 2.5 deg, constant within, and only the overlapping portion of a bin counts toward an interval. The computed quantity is 0.92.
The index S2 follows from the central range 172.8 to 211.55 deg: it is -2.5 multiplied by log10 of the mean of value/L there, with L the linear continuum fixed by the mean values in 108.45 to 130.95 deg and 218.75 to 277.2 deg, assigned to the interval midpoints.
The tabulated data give -0.03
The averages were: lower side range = 1.89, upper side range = 1.82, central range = 1.91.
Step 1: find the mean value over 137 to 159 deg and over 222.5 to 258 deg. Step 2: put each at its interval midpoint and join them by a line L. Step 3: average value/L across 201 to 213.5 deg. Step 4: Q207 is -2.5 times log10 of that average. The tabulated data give 0.047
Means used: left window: 1.92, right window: 1.95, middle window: 1.86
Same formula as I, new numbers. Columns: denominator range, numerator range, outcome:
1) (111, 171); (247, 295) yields 0.93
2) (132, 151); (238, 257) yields 1.04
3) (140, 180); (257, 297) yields 0.91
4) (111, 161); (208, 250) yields 1.01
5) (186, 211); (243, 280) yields 0.92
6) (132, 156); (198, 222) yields 0.97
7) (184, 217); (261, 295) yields 0.93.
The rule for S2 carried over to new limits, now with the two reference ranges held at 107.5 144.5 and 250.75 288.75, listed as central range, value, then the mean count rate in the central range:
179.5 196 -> -0.074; 1.94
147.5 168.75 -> -0.066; 1.96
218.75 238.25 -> -0.089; 1.92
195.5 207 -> -0.052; 1.88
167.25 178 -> -0.078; 1.96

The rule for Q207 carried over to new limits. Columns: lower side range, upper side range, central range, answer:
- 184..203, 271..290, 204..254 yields -0.03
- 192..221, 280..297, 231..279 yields 0.08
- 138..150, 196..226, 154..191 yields -0.04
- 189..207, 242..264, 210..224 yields 0.04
